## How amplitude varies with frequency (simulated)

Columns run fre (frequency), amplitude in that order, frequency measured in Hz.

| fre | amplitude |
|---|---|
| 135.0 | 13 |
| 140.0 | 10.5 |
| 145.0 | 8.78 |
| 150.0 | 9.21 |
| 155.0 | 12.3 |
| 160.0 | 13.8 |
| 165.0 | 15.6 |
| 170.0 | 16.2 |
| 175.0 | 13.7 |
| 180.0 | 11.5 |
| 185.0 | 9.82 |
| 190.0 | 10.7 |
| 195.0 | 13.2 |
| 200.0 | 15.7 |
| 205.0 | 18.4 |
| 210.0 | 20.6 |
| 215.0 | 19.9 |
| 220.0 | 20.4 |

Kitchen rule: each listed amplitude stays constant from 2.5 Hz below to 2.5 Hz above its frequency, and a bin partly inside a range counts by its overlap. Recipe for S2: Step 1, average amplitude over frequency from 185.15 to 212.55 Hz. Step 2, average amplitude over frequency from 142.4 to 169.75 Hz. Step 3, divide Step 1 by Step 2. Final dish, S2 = 1.2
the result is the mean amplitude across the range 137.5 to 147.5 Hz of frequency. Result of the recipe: 9.64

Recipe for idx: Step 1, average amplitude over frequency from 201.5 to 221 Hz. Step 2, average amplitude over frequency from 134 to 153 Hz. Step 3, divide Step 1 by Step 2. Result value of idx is 1.92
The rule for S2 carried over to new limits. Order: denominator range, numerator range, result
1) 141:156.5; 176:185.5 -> 1.13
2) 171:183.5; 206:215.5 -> 1.56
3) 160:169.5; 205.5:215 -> 1.31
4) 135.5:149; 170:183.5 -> 1.29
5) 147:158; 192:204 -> 1.37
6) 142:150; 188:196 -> 1.31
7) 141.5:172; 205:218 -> 1.59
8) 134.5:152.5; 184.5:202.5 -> 1.25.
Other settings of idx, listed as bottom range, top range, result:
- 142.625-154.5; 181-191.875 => 1.09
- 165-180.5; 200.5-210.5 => 1.29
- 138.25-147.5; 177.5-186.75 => 1.12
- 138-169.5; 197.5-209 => 1.46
